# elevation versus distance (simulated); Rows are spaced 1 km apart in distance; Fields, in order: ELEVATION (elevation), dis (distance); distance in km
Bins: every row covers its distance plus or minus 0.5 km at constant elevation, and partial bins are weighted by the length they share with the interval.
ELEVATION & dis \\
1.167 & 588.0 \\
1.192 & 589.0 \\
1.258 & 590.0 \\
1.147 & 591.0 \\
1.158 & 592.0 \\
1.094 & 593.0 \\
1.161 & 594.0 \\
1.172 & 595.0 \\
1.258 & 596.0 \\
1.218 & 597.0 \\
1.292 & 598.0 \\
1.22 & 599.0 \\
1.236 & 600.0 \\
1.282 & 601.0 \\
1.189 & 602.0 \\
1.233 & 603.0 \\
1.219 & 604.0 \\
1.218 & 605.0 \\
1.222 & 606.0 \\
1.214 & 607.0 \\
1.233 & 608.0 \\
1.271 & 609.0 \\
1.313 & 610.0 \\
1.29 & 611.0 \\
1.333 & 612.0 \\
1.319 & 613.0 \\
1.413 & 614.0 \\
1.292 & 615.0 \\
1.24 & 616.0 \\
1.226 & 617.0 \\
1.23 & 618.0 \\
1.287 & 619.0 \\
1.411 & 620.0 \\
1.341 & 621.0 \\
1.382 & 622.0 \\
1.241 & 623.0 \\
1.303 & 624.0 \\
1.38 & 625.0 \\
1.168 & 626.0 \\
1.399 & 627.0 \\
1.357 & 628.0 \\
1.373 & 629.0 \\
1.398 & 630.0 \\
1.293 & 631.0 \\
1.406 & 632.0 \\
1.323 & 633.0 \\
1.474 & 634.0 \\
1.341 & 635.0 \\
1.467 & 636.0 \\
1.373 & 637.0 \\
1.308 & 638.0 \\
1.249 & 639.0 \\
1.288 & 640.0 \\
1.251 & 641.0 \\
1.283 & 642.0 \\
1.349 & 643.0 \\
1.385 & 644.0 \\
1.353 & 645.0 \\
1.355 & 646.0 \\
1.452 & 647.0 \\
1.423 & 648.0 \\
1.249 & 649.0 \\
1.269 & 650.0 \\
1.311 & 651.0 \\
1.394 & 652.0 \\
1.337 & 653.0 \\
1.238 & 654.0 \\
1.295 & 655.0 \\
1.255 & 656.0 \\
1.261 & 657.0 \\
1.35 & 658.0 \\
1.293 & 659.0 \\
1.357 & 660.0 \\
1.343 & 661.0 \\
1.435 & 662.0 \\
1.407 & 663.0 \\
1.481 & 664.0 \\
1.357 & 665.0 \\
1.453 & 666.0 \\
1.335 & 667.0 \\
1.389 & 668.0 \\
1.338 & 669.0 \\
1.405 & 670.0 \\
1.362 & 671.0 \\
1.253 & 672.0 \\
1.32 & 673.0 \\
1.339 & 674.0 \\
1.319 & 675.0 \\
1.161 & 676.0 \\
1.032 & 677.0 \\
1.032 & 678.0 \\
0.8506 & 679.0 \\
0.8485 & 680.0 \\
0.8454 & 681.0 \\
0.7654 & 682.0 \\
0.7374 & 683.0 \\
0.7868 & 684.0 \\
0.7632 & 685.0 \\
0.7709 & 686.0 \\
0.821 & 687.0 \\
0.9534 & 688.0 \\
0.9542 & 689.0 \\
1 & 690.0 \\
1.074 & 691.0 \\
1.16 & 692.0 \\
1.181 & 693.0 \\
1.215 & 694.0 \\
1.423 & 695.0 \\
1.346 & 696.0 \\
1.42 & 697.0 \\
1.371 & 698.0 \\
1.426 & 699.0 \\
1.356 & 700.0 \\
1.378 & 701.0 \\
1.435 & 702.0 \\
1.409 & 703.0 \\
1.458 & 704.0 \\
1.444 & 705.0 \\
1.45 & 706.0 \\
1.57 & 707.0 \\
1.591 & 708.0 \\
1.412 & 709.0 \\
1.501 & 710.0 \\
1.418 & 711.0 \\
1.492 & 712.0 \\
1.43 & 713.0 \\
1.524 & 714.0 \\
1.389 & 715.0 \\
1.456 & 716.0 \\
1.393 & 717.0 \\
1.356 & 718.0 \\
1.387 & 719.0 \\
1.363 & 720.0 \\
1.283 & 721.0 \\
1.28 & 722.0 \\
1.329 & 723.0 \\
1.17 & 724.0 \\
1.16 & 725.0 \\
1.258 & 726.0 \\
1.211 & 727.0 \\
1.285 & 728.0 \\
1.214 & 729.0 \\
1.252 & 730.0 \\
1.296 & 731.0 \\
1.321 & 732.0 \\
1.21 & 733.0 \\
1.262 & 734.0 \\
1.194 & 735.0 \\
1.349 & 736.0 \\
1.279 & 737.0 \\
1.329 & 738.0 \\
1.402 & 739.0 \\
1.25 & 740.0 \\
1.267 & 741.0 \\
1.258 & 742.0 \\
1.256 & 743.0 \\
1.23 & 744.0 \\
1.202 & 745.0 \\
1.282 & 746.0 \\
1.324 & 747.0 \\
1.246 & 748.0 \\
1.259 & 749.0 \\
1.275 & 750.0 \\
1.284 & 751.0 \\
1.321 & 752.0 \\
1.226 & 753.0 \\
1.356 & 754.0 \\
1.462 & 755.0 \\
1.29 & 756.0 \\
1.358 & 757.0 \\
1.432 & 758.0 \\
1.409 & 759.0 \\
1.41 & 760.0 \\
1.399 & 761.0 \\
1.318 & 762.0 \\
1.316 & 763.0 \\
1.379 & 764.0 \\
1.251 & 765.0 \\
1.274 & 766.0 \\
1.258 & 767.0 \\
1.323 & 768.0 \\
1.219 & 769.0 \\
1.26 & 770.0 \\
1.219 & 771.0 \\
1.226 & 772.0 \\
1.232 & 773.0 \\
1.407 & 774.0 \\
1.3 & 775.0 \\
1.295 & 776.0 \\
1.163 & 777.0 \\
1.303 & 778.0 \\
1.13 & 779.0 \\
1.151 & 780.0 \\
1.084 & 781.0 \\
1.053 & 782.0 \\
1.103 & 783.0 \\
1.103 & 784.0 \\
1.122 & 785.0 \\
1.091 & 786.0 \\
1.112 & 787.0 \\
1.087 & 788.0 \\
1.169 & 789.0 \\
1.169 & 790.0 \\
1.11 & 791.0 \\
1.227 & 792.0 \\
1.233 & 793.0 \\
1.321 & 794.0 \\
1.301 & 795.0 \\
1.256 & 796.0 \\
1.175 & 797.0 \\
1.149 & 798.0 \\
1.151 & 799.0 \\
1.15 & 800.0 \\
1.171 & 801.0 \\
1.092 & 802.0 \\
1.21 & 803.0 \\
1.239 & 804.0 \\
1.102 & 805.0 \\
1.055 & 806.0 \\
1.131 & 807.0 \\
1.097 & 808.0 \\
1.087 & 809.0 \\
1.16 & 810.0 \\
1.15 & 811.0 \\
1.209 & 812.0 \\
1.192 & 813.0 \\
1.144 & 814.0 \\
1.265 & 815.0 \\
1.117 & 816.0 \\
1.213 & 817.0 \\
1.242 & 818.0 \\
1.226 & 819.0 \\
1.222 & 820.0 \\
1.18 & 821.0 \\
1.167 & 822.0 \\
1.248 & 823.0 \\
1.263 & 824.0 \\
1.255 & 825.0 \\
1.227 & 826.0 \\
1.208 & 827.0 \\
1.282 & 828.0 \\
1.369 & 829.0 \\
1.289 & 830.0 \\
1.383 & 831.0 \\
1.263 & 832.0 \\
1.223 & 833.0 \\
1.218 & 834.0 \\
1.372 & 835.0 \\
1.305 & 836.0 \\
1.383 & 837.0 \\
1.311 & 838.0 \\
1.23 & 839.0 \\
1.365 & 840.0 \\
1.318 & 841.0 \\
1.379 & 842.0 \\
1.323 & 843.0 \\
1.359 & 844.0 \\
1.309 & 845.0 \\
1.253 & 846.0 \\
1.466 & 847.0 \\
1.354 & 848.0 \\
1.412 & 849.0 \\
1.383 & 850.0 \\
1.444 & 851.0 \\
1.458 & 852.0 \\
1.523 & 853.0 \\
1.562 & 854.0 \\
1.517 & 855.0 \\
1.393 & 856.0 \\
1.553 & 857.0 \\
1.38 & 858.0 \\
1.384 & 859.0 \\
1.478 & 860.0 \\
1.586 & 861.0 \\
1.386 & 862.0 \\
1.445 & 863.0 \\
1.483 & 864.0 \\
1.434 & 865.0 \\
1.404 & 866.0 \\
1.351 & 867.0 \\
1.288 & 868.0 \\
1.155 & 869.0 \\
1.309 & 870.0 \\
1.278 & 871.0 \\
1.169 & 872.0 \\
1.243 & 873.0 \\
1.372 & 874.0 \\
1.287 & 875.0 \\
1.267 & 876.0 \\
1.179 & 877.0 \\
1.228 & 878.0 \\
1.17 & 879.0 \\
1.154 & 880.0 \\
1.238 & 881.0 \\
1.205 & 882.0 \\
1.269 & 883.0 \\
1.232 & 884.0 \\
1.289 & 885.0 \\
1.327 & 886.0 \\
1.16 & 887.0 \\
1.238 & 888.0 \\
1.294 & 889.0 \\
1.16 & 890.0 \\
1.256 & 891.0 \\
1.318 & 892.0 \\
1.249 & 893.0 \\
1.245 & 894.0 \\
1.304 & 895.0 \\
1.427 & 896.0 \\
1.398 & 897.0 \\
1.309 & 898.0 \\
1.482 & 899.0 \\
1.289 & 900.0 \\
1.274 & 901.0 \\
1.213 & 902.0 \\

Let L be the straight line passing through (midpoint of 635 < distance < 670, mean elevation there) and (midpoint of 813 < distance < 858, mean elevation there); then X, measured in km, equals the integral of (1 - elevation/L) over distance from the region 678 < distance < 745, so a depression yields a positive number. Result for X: 4.6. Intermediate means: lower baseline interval 1.34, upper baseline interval 1.32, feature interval 1.24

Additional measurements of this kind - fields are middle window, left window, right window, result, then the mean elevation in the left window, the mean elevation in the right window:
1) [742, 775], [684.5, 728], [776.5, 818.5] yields -2.25 km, 1.3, 1.16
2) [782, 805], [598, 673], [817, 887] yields 2.69 km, 1.32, 1.32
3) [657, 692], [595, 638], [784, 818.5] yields 3.13 km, 1.3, 1.17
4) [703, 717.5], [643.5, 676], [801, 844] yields -1.71 km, 1.34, 1.23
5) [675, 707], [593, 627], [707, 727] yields 5.17 km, 1.27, 1.38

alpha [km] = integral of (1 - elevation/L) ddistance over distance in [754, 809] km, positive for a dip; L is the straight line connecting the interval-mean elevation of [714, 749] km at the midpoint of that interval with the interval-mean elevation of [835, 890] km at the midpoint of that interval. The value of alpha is 3.5 km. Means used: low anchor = 1.29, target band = 1.22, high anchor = 1.34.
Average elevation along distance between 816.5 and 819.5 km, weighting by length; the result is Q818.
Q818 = 1.23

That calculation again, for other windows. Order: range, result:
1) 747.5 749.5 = 1.25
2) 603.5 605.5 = 1.22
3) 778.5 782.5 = 1.1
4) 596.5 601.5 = 1.25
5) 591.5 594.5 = 1.14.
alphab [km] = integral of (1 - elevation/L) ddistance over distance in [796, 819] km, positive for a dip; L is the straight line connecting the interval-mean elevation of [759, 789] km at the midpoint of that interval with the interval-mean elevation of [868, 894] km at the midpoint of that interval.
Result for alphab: 1.32 km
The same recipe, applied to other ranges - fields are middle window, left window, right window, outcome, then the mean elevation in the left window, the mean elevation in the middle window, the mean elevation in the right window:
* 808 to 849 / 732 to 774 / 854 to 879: 2.3 km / 1.3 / 1.26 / 1.36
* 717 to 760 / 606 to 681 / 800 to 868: 0.3 km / 1.31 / 1.29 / 1.3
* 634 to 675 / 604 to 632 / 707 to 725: -0.2 km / 1.3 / 1.34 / 1.4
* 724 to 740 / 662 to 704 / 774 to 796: -1.1 km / 1.18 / 1.26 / 1.18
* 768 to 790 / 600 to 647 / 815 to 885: 2.2 km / 1.31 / 1.19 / 1.32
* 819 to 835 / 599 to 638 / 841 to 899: 0.9 km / 1.31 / 1.26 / 1.34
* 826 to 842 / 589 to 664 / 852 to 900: 0.3 km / 1.3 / 1.3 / 1.33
